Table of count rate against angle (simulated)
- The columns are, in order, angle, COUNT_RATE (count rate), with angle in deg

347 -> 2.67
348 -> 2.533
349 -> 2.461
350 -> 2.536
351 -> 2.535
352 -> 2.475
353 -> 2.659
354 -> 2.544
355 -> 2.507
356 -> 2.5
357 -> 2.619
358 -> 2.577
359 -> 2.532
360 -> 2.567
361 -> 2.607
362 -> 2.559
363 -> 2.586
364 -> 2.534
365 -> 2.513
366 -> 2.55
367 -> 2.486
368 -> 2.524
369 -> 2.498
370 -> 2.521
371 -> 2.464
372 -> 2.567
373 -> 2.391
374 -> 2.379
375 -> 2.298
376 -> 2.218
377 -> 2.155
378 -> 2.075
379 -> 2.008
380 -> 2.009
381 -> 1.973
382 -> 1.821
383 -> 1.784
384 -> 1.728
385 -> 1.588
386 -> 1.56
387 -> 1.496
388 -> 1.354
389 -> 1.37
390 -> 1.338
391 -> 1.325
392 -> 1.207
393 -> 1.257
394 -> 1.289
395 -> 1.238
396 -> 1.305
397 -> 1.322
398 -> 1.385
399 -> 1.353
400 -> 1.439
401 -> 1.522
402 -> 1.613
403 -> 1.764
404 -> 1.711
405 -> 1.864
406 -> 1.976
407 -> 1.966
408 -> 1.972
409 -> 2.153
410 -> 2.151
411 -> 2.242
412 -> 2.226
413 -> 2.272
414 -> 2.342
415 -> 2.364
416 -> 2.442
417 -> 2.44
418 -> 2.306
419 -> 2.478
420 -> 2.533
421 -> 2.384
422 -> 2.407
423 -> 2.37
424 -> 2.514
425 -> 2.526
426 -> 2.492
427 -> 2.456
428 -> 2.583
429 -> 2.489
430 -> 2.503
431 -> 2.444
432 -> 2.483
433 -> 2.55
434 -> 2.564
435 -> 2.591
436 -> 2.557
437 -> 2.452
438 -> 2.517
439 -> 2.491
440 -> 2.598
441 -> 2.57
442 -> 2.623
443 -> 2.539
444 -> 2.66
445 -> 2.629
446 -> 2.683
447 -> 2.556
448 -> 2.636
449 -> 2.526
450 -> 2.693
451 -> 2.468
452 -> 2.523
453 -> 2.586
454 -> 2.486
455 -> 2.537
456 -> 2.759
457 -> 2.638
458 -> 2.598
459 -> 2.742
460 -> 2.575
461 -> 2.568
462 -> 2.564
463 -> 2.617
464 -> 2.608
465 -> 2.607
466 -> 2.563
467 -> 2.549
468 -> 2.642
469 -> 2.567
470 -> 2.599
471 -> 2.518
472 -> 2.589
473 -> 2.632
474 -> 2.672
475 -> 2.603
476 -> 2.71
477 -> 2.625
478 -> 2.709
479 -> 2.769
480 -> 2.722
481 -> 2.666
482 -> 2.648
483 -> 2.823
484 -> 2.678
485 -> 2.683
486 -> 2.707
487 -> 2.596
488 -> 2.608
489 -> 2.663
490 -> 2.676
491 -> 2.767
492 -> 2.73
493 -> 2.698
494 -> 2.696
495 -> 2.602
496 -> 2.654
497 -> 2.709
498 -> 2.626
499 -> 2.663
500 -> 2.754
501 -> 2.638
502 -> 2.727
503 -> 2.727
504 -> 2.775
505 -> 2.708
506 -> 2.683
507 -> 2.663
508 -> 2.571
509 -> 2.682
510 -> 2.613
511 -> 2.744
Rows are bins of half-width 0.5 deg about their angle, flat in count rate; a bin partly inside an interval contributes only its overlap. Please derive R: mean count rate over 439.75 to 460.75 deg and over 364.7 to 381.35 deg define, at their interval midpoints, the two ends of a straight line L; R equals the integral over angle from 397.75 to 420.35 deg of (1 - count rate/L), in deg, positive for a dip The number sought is 4.0 deg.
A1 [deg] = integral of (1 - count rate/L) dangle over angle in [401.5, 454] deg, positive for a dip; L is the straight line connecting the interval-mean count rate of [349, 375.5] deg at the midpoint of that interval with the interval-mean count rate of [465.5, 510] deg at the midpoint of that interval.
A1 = 4.1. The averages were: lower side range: 2.52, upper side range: 2.67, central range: 2.39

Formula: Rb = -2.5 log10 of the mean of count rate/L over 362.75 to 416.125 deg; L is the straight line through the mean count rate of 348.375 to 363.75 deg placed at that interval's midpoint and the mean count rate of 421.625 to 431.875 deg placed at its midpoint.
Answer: 0.29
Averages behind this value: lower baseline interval 2.55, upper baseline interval 2.48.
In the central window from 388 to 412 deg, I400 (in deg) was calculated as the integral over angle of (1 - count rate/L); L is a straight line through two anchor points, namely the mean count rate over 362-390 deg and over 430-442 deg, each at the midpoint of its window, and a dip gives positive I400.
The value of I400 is 7.2 deg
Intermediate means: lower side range 2.12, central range 1.61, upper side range 2.53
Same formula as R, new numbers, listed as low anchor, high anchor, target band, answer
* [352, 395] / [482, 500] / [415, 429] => -0.6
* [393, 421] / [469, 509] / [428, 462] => -4.7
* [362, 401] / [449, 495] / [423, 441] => -1.6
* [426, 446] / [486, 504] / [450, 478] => 0.1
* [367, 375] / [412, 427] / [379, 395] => 5.9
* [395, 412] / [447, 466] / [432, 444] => -1.4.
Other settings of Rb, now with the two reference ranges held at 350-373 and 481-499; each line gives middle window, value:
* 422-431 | 0.05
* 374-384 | 0.25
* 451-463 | 0.02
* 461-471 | 0.03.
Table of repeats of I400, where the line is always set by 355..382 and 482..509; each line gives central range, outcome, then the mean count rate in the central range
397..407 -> 3.4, 1.63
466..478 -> 0.1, 2.61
